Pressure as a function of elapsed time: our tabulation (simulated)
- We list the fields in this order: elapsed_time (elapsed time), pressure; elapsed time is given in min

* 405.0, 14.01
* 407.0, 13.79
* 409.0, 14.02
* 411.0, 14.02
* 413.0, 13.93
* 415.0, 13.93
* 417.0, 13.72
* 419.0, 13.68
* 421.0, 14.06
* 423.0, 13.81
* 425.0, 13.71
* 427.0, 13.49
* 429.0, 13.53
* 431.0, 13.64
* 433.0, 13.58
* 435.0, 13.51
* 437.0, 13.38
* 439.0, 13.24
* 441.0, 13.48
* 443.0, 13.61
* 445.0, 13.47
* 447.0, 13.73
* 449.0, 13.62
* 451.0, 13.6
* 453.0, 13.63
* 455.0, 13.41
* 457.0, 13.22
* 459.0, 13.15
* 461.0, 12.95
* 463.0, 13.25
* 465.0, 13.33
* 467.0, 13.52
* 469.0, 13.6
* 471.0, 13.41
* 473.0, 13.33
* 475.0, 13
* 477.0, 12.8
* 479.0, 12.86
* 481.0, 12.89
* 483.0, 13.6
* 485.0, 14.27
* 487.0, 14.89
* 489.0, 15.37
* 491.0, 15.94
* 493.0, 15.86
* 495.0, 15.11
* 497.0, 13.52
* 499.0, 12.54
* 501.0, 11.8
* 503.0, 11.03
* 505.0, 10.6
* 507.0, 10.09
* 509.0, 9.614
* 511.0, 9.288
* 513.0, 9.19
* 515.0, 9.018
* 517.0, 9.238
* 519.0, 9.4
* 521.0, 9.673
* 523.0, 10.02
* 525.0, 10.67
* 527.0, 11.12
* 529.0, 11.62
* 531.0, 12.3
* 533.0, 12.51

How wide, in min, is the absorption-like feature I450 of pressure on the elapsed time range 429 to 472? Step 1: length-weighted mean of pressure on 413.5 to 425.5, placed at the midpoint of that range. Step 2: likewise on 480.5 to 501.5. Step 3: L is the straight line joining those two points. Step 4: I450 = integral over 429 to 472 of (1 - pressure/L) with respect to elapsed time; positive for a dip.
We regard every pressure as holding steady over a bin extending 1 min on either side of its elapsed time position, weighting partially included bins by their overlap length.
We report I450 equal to 1.7 min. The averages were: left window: 13.8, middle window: 13.4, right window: 14.2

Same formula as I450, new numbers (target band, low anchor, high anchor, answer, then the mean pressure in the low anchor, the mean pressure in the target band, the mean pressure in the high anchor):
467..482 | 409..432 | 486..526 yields -0.9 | 13.8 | 13.2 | 11.6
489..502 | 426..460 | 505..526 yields -4.2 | 13.5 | 14.2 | 9.67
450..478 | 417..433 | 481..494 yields 2.1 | 13.7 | 13.3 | 14.8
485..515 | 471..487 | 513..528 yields -2.0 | 13.4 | 12.4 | 9.83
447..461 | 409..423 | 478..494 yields 0.8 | 13.9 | 13.4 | 14.5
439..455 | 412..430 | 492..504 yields 0.1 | 13.8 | 13.6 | 13.3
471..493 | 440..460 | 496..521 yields -4.1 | 13.5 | 14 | 10.4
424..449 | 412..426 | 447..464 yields 0.1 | 13.8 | 13.5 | 13.4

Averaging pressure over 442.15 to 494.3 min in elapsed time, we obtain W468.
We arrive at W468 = 13.7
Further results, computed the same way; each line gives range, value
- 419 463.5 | 13.5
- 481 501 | 14.3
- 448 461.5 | 13.4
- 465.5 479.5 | 13.2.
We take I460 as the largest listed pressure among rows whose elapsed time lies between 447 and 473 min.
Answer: 13.73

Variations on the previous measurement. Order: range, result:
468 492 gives 15.94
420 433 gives 14.06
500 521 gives 11.8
